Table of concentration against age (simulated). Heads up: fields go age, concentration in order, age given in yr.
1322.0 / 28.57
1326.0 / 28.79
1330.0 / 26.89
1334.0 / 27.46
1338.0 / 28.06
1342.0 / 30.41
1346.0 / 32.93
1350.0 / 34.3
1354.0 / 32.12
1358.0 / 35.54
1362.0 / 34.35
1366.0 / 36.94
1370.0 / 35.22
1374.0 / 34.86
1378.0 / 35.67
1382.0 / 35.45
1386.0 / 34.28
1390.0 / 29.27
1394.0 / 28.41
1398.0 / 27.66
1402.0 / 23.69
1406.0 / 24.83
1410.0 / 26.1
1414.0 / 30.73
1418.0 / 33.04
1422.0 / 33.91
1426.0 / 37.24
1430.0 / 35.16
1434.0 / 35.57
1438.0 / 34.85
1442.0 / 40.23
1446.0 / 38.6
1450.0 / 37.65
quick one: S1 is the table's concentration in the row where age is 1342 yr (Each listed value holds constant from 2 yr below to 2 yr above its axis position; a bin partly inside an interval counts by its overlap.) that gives 30.41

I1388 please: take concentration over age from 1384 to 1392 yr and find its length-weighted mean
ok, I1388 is 31.8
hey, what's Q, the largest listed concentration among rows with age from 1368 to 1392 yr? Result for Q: 35.67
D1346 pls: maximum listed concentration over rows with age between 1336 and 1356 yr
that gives 34.3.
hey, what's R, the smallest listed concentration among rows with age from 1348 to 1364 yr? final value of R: 32.12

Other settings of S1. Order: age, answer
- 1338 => 28.06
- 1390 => 29.27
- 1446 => 38.6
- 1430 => 35.16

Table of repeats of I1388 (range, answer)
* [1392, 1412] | 26.1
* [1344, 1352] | 33.6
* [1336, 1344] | 29.2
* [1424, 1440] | 35.7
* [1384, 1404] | 28.7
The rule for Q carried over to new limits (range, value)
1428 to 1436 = 35.57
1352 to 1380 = 36.94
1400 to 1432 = 37.24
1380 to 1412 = 35.45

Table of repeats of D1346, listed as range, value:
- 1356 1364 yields 35.54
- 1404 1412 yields 26.1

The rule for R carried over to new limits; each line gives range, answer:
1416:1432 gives 33.04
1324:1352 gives 26.89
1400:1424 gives 23.69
